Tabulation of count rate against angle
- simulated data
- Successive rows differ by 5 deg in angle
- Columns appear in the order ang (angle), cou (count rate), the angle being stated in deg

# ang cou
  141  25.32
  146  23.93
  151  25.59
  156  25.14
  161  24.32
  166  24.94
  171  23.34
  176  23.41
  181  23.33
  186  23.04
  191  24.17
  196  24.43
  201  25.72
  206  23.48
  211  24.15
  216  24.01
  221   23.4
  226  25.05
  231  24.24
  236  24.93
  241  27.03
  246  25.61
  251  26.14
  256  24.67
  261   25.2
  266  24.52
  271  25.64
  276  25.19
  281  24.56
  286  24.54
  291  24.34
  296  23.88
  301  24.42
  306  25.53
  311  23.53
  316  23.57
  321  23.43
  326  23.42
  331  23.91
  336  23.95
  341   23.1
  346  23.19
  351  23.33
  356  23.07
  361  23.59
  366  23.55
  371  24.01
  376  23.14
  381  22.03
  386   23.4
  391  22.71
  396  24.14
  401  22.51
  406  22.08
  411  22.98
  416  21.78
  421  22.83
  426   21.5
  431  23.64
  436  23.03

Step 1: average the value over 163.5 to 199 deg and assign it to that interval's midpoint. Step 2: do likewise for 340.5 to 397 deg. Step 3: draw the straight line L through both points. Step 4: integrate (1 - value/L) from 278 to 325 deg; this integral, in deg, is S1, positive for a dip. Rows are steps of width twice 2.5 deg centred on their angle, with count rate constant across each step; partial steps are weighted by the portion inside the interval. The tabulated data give -1.4 deg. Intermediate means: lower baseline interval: 23.8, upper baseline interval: 23.3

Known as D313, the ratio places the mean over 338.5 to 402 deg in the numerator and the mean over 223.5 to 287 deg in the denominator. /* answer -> 0.9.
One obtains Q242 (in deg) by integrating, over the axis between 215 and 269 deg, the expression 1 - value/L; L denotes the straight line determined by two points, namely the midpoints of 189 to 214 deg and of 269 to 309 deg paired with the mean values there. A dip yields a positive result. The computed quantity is -1.0 deg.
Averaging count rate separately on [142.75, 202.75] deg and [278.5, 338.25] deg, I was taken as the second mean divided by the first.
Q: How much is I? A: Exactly 0.99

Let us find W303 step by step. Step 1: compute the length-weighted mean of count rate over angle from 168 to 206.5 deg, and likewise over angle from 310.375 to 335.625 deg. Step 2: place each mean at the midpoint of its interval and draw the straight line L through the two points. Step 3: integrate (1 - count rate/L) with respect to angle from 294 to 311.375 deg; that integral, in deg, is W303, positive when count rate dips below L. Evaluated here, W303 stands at -0.6 deg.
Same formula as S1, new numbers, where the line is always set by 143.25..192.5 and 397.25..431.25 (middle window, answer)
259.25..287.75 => -1.87 deg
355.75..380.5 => -0.68 deg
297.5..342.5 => -1.55 deg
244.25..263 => -1.48 deg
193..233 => -0.82 deg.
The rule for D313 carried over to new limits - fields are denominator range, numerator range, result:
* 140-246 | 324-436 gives 0.94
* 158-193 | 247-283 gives 1.06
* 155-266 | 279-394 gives 0.96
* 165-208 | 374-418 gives 0.95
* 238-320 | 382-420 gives 0.92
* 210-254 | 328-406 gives 0.93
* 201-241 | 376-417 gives 0.93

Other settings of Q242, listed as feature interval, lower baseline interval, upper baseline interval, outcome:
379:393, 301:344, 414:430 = 0.0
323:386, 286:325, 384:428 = 0.1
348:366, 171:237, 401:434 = -0.3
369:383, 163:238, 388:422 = -0.1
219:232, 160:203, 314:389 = -0.2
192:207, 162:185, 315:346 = -0.6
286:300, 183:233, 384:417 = -0.4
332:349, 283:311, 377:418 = 0.2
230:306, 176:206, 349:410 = -4.4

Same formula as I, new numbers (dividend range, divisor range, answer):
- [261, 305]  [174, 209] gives 1.03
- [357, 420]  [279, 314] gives 0.94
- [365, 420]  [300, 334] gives 0.96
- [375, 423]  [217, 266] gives 0.91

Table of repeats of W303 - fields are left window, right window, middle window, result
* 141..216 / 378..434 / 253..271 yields -0.97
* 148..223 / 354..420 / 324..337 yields -0.24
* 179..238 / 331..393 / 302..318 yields -0.45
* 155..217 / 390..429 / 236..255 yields -1.82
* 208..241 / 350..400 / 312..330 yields 0.15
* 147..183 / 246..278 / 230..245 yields -0.31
